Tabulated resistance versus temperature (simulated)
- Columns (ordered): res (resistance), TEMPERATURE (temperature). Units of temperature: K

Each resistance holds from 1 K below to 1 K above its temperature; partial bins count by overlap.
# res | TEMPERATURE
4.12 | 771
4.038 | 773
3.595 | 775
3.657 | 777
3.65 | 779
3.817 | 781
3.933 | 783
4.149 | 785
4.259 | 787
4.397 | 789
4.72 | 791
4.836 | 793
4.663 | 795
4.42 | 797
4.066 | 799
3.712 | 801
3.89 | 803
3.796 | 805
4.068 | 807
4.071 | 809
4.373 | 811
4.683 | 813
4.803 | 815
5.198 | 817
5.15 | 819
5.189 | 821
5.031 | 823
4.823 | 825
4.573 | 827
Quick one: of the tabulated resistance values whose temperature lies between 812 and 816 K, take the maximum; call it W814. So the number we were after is 4.803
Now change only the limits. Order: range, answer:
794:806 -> 4.663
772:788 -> 4.259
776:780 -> 3.657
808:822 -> 5.198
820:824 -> 5.189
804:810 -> 4.071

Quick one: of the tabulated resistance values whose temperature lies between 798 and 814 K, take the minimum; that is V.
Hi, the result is 3.712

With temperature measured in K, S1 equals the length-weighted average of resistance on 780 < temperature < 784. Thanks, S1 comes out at 3.88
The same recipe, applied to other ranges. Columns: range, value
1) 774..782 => 3.68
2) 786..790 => 4.33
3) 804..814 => 4.2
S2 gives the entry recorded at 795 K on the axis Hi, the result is 4.663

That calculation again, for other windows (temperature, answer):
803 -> 3.89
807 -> 4.068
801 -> 3.712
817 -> 5.198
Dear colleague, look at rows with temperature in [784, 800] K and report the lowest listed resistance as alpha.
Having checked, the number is 4.066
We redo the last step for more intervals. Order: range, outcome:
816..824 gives 5.031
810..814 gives 4.373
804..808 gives 3.796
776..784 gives 3.65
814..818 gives 4.803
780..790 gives 3.817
